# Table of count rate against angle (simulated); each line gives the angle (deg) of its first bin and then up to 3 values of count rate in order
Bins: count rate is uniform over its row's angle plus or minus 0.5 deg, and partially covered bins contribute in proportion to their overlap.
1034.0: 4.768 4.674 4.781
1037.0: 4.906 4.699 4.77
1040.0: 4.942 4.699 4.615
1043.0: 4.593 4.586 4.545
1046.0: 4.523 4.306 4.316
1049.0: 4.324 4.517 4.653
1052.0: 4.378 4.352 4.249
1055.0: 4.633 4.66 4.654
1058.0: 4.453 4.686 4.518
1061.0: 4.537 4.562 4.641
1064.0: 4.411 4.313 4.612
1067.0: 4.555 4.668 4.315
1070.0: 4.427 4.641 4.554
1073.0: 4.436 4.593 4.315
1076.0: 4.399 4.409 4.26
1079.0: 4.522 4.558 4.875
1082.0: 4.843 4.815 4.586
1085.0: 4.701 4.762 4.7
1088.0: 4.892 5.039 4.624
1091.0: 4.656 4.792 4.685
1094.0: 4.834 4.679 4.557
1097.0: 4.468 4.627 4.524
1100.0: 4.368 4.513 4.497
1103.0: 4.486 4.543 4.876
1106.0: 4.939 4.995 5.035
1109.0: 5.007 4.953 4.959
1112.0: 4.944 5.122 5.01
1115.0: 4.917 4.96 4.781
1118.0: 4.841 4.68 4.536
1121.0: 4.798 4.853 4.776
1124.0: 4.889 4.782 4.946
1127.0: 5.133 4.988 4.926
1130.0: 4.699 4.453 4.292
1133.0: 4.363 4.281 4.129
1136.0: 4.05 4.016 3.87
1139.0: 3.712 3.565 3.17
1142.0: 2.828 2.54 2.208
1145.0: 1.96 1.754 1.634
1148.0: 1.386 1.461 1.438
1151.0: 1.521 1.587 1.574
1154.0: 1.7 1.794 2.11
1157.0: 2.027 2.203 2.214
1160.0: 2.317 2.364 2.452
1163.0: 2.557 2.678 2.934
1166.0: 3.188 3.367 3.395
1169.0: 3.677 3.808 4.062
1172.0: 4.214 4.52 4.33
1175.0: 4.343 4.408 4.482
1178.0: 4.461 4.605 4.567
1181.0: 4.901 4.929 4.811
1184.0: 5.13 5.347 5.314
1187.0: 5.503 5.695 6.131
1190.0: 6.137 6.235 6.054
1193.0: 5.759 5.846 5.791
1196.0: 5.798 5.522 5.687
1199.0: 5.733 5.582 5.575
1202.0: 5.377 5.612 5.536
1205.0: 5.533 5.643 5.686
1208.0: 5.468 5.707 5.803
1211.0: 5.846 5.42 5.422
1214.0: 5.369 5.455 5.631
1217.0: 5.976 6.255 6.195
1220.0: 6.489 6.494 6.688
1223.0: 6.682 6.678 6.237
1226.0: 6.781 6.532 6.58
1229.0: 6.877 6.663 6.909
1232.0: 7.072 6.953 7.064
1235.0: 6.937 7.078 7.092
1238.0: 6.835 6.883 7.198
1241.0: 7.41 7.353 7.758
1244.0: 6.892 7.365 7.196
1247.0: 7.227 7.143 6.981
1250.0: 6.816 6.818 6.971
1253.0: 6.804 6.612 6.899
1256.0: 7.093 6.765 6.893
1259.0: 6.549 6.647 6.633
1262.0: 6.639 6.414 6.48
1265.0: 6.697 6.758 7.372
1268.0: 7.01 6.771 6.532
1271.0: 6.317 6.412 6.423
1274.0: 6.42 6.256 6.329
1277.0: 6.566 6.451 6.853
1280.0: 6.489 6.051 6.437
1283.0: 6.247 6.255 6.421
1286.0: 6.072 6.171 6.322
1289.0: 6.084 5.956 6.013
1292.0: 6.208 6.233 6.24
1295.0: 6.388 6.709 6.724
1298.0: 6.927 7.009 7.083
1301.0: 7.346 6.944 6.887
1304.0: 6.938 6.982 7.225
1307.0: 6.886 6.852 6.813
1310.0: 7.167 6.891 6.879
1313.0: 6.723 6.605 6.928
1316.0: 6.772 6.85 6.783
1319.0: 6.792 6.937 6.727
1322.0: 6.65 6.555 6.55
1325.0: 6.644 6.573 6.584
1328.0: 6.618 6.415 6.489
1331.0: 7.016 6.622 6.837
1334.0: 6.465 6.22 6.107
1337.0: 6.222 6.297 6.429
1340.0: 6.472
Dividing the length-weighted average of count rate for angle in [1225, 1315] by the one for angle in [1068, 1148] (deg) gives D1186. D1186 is 1.5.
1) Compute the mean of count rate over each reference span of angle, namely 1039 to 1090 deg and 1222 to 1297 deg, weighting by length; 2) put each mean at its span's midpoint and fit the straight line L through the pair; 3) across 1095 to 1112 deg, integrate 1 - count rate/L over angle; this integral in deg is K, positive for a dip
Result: 0.9 deg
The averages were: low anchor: 4.57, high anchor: 6.69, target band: 4.72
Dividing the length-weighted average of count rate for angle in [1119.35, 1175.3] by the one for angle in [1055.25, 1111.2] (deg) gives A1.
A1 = 0.71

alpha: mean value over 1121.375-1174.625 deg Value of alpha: 3.25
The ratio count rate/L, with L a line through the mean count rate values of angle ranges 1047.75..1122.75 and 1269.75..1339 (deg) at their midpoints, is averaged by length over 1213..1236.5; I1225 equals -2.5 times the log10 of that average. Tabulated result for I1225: -0.105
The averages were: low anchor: 4.65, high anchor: 6.58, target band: 6.48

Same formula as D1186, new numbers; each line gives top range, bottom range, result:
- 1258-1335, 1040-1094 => 1.45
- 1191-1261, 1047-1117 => 1.38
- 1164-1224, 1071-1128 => 1.11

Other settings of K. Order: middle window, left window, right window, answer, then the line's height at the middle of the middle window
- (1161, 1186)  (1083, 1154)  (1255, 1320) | 4.7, 4.95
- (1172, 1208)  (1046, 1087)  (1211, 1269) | 4.5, 6.08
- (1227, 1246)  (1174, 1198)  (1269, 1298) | -3.9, 5.84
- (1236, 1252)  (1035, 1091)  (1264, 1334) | -2.5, 6.15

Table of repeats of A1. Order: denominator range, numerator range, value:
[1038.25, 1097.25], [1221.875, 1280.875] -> 1.49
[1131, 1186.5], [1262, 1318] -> 2.01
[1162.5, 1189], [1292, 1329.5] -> 1.57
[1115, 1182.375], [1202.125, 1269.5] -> 1.85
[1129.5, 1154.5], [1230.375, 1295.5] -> 2.32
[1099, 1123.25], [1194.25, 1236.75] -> 1.27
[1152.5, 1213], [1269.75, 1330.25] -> 1.47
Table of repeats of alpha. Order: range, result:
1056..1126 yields 4.68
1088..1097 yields 4.73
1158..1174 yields 3.19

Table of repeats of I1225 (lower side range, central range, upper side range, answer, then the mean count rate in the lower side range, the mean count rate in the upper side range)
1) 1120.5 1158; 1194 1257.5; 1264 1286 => -0.20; 3.29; 6.52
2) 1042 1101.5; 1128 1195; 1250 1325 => 0.43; 4.56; 6.65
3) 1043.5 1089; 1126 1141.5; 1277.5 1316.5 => 0.20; 4.54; 6.62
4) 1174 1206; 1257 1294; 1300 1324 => -0.01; 5.36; 6.87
